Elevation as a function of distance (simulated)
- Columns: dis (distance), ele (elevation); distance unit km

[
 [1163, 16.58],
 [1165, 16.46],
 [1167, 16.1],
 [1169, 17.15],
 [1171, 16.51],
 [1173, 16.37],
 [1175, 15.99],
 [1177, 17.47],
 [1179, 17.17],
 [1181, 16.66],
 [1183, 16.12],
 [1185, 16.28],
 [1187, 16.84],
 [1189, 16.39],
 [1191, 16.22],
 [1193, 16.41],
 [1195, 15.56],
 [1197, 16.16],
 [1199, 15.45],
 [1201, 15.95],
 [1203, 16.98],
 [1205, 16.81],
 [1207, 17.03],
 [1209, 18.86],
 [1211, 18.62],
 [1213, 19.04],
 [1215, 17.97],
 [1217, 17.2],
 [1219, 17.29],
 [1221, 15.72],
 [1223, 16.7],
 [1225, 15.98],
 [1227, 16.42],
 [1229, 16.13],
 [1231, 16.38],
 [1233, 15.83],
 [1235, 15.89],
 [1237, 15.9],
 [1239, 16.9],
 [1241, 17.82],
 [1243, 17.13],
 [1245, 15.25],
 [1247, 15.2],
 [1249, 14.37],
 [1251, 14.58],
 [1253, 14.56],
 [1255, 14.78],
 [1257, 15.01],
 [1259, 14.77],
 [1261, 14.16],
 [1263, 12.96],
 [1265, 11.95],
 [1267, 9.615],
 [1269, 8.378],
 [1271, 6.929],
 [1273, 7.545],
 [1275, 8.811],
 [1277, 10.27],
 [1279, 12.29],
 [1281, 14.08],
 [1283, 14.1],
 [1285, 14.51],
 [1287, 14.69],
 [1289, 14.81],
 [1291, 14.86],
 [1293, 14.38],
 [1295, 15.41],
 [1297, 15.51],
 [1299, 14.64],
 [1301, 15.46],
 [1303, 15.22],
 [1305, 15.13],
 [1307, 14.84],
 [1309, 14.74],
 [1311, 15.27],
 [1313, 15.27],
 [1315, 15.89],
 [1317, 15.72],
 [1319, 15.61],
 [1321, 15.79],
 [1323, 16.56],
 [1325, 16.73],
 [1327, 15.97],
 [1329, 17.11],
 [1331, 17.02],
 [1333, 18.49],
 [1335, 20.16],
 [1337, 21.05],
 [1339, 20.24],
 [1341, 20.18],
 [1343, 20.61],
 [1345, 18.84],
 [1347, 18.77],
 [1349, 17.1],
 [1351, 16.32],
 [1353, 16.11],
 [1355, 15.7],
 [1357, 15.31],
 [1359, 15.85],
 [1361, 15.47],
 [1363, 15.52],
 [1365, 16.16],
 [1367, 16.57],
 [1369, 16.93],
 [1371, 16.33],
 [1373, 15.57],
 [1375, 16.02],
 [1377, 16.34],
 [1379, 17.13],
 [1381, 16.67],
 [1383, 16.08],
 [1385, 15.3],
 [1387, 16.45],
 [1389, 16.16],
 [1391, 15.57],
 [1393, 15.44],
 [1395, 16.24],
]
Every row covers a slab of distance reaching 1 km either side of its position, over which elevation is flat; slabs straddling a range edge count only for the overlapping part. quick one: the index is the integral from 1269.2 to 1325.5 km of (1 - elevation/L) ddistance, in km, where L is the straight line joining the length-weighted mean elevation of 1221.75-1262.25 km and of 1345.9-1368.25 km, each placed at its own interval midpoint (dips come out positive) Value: 6.9 km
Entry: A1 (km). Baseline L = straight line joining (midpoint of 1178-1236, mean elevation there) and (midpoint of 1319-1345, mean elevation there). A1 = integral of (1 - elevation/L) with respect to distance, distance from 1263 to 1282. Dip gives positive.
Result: 8.0 km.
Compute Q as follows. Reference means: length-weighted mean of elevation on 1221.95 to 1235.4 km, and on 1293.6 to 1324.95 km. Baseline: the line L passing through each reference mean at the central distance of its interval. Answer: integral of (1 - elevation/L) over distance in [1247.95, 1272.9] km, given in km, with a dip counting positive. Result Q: 5.4 km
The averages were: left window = 16.2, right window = 15.4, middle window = 12.5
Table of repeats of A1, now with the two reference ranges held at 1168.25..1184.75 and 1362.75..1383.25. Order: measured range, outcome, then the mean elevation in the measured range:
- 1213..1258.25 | 1.2 km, 16.1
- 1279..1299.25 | 2.3 km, 14.6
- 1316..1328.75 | 0.2 km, 16.1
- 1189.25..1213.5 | -0.4 km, 16.9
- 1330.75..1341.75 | -2.2 km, 19.7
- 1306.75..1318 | 0.8 km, 15.3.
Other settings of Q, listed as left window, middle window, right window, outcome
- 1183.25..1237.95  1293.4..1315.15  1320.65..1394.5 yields 2.2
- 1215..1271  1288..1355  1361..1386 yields -4.0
